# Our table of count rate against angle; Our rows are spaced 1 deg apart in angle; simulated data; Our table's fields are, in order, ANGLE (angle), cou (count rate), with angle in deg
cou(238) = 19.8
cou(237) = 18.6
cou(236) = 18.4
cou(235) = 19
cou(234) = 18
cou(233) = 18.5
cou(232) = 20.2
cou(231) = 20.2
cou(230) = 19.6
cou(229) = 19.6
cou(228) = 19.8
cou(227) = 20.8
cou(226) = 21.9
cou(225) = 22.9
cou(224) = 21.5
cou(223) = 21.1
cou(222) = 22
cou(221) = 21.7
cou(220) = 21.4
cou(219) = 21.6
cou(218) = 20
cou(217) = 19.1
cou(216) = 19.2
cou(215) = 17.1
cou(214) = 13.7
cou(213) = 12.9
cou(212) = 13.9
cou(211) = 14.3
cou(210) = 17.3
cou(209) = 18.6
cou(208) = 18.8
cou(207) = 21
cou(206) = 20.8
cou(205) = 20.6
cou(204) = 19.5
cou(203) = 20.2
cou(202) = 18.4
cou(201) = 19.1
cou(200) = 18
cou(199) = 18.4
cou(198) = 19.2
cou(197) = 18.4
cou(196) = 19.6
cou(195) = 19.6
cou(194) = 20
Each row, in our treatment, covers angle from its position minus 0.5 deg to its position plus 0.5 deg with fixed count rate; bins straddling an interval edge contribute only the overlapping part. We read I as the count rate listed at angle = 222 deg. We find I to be 22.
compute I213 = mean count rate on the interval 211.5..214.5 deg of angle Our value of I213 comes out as 13.5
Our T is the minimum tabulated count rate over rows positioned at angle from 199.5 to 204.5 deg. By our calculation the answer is 18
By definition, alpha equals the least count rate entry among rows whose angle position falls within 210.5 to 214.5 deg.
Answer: 12.9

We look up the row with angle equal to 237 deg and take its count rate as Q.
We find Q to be 18.6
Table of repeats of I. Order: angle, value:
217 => 19.1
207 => 21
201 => 19.1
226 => 21.9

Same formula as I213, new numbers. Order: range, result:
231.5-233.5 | 19.4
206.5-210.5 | 18.9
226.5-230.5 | 20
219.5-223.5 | 21.5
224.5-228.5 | 21.4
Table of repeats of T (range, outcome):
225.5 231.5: 19.6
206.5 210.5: 17.3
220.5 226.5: 21.1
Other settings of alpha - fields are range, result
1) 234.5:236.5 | 18.4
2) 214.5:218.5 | 17.1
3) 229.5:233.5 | 18.5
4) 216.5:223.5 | 19.1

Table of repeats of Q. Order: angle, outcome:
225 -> 22.9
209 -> 18.6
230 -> 19.6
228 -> 19.8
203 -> 20.2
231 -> 20.2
